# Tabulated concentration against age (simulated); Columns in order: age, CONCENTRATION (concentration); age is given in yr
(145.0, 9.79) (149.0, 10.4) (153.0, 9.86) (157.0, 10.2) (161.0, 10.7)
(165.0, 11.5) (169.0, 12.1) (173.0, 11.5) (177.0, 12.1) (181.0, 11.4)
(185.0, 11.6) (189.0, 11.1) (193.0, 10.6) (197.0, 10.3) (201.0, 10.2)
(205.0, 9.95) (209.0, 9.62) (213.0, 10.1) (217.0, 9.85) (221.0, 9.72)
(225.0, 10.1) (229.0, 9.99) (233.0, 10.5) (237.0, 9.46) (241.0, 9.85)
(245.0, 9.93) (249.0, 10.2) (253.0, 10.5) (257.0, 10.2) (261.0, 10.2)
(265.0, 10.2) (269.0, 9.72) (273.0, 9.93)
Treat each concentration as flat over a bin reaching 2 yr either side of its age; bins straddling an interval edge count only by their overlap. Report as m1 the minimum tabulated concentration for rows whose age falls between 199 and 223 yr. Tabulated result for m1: 9.62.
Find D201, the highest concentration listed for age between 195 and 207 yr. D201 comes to 10.3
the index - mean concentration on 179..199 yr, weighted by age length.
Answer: 11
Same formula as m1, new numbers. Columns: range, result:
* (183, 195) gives 10.6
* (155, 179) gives 10.2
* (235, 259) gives 9.46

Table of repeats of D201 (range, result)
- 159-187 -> 12.1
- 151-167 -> 11.5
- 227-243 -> 10.5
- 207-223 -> 10.1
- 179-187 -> 11.6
